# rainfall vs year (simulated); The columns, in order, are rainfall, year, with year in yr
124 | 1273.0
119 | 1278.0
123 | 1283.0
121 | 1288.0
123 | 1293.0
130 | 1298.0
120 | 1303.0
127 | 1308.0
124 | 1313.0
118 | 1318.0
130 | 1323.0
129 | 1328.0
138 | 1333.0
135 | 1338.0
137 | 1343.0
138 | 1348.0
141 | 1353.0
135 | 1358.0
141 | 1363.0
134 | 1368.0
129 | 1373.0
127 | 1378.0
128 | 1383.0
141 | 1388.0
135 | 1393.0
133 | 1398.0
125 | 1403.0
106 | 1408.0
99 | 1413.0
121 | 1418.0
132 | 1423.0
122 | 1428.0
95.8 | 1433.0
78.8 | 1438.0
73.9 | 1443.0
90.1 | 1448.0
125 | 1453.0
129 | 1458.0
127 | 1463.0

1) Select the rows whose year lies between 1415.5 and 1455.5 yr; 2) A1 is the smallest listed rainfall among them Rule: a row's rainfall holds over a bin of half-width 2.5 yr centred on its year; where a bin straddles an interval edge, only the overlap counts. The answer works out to 73.9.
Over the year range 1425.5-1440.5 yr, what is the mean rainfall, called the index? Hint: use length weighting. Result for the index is 98.9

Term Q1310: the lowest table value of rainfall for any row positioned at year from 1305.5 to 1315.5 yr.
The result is 124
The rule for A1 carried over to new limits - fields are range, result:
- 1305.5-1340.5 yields 118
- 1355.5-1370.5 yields 134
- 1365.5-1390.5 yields 127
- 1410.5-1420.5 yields 99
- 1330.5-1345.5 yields 135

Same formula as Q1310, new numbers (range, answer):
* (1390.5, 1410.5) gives 106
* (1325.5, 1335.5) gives 129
